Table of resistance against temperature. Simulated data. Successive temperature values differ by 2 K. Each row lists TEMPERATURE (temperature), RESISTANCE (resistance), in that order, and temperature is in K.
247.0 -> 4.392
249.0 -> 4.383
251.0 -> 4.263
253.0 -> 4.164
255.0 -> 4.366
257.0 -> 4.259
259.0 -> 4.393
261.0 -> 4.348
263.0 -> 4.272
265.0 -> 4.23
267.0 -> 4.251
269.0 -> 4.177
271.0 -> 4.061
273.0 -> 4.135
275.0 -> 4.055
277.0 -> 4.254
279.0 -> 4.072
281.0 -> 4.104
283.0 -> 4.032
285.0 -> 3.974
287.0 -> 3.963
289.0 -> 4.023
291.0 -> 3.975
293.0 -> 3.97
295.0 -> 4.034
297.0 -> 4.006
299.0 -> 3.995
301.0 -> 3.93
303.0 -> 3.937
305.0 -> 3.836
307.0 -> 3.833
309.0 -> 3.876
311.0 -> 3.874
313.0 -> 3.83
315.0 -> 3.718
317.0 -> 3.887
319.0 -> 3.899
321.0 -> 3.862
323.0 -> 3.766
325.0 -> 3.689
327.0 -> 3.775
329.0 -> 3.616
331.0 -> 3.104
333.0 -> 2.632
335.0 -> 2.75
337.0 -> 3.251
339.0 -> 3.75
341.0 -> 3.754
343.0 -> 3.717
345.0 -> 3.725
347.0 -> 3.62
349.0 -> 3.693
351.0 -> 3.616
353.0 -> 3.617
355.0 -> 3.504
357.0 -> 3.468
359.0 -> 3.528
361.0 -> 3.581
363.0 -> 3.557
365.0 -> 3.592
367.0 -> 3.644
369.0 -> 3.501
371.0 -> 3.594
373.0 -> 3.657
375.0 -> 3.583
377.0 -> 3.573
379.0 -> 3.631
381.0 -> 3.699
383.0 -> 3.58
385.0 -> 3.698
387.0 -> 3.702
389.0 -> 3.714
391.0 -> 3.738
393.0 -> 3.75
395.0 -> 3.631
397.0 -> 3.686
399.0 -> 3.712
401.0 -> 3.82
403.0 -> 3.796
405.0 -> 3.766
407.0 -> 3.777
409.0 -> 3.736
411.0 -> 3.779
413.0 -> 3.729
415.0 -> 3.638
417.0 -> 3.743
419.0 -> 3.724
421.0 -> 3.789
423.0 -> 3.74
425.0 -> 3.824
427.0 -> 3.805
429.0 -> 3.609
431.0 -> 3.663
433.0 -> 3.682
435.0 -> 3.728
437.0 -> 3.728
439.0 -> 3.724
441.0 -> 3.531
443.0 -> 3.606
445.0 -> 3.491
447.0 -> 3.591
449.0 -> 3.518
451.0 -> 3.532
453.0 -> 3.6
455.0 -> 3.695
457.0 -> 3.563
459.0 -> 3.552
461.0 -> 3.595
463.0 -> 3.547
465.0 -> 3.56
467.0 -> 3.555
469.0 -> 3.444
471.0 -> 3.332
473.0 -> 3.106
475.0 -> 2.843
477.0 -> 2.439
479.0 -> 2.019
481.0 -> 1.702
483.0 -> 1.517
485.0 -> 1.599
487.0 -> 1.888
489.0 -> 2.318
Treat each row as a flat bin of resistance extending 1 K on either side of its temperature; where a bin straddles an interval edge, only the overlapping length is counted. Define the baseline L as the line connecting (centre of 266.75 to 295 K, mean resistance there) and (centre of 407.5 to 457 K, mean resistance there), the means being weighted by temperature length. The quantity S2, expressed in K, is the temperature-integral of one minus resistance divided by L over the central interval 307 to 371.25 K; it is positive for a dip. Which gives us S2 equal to 5.2 K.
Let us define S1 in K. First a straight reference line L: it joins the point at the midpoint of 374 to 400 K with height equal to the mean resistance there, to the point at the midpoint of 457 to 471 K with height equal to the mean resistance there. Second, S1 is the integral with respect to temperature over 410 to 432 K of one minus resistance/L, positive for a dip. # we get -0.8 K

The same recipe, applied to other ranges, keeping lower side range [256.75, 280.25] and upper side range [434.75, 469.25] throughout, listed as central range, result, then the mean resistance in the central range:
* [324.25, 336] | 2.2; 3.25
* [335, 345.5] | 1.1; 3.55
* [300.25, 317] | 0.9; 3.86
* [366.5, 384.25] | 1.1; 3.61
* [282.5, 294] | 0.4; 3.99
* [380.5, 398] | 0.5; 3.69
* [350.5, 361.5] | 1.0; 3.55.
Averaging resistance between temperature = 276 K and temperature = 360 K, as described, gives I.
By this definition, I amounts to 3.75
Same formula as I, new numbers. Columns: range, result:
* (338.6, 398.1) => 3.64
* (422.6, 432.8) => 3.72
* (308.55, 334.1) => 3.65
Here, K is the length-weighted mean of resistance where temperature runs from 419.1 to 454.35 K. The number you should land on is 3.66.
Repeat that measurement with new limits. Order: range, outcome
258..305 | 4.09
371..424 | 3.71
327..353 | 3.46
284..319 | 3.92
